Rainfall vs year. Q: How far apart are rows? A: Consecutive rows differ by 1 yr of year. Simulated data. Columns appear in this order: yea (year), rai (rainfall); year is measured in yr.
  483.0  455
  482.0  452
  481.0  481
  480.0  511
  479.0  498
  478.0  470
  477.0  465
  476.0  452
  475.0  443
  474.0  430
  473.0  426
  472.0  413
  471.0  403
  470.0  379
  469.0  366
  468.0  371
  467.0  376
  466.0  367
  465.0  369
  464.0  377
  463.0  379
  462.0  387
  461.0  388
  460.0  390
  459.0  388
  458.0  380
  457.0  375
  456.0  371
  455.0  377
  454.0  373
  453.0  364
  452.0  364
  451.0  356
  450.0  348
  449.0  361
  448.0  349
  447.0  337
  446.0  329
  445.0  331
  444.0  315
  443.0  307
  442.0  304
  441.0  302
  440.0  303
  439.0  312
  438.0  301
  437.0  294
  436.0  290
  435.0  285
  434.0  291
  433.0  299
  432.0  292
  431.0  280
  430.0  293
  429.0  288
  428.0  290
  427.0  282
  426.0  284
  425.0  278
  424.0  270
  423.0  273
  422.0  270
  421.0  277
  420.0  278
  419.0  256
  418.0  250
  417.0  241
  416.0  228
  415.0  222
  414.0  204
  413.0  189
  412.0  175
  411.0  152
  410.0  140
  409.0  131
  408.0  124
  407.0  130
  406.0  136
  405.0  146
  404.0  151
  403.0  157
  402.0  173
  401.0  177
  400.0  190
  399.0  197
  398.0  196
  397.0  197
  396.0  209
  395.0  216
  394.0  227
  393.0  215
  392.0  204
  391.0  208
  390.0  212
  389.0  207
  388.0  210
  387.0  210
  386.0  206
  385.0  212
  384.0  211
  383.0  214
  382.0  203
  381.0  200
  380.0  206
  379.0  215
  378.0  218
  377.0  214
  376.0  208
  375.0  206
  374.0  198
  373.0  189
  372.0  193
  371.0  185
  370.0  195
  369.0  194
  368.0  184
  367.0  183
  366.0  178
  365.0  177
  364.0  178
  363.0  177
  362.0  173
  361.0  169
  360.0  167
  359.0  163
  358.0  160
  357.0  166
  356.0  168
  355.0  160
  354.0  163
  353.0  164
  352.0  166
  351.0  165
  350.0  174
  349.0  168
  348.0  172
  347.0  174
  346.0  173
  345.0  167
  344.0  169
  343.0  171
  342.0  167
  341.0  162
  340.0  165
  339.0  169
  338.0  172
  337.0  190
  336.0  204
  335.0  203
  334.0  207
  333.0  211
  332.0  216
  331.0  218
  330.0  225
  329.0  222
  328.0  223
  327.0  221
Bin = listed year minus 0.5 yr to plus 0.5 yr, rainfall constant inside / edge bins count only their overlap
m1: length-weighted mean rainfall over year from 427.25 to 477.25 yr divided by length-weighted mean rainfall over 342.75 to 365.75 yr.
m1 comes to 2.08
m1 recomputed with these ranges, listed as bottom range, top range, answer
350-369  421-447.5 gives 1.73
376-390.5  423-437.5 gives 1.37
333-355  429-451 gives 1.78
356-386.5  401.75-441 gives 1.25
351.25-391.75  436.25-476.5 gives 1.91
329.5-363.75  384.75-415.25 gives 1.04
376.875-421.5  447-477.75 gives 1.95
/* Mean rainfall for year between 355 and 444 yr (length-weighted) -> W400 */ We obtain 218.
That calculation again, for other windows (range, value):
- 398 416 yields 167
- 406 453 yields 271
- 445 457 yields 357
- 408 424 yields 218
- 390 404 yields 196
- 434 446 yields 304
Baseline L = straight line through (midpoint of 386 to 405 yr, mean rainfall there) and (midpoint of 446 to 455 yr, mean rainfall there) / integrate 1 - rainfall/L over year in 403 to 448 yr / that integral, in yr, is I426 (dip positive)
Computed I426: 5.46 yr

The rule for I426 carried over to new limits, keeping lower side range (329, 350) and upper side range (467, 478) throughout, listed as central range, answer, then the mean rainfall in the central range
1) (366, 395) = 5.90 yr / 204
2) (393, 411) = 7.44 yr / 171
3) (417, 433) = 2.72 yr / 277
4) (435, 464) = 2.43 yr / 345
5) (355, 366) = 2.59 yr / 170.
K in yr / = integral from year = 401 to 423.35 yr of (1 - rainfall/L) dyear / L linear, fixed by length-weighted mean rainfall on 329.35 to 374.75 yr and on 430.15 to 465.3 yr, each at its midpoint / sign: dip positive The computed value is 6.9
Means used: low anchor 180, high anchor 338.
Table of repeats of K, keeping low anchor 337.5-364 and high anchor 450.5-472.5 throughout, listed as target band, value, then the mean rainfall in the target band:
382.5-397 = 1.8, 211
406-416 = 4.2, 165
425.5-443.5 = 1.8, 294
